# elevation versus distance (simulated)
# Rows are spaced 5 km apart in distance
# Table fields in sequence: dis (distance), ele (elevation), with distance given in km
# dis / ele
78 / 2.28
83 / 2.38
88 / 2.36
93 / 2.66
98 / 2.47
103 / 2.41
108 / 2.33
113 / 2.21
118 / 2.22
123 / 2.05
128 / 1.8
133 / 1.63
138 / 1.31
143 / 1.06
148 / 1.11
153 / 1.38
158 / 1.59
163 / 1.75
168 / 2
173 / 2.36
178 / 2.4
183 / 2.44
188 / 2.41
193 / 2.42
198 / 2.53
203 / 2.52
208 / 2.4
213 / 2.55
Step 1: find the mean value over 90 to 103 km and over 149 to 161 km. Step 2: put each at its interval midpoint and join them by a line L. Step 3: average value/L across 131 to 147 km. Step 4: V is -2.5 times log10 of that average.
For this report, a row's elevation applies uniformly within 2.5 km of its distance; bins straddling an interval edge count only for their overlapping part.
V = 0.32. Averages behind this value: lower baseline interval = 2.53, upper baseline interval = 1.45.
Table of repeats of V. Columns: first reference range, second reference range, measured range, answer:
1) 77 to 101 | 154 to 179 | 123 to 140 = 0.30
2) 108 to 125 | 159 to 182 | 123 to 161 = 0.42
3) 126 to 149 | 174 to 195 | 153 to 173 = 0.09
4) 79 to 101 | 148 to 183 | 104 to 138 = 0.12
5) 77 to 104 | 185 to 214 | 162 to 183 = 0.13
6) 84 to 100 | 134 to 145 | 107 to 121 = -0.17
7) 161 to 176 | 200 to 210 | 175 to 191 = -0.09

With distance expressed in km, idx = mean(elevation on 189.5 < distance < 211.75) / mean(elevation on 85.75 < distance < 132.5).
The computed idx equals 1.10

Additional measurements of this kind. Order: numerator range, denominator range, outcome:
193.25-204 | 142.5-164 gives 1.81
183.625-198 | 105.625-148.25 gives 1.37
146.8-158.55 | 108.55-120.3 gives 0.60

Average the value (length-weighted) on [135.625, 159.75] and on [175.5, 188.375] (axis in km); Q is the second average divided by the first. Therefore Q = 1.9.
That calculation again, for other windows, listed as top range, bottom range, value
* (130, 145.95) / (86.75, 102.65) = 0.54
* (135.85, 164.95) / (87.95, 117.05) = 0.57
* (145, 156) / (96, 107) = 0.52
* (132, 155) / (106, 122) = 0.57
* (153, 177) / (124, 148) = 1.31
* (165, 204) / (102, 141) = 1.21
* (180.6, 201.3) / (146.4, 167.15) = 1.62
